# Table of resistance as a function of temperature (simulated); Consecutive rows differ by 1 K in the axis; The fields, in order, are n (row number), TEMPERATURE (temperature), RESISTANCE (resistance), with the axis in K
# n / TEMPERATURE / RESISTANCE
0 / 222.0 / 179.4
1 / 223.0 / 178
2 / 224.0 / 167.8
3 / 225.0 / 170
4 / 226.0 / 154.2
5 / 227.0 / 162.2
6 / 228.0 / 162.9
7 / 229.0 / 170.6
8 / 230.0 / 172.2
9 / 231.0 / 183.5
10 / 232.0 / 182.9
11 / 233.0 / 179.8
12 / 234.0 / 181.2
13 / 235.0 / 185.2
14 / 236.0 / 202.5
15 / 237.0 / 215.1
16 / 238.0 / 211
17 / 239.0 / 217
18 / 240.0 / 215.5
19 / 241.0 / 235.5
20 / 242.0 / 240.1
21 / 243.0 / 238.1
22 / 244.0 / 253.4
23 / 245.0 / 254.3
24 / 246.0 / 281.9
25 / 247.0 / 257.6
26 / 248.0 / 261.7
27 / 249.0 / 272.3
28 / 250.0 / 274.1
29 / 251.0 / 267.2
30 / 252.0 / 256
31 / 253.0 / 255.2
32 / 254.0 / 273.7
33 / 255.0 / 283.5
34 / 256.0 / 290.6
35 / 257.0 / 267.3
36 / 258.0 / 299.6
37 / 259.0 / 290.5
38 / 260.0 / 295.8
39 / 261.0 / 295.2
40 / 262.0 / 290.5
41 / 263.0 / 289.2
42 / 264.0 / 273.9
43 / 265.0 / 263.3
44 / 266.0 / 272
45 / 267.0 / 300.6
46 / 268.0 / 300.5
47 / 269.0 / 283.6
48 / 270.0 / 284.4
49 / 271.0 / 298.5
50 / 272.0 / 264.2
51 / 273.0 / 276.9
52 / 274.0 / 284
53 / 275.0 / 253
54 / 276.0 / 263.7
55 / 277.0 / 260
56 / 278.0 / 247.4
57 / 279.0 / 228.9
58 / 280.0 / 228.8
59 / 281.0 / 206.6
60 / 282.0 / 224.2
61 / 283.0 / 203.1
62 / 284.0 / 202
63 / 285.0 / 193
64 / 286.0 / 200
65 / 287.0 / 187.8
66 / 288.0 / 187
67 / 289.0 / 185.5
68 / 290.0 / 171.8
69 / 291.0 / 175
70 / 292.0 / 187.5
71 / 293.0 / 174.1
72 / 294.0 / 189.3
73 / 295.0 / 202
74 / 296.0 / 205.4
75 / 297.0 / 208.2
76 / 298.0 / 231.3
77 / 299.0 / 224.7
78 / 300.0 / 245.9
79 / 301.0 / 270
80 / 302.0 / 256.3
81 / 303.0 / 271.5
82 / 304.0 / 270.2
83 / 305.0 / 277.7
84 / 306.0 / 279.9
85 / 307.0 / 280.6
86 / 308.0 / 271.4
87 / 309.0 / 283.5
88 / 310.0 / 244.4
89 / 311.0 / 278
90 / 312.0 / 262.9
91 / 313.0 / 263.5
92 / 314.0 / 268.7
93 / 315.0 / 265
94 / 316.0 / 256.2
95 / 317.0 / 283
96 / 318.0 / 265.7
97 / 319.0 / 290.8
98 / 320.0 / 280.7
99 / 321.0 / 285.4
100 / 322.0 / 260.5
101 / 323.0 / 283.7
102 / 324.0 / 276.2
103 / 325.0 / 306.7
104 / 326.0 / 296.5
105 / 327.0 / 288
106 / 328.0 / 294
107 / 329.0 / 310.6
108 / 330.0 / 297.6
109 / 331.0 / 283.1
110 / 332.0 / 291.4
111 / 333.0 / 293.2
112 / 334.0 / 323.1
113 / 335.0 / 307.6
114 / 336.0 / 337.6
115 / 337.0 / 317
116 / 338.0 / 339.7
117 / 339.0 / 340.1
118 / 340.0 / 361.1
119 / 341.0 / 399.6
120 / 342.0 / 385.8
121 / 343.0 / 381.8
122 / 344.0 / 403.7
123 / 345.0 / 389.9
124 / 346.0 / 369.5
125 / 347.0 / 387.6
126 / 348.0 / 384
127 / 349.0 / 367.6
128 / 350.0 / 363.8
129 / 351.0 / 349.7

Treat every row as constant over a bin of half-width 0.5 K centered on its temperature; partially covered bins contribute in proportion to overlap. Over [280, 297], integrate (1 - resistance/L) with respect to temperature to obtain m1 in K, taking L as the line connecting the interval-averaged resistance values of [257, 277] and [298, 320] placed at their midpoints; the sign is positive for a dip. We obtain 4.92 K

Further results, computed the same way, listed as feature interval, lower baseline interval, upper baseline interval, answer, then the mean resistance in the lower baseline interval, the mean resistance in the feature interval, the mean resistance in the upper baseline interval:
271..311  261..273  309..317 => 6.0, 284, 233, 265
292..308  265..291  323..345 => 2.1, 239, 239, 326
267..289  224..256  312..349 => 1.5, 222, 242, 316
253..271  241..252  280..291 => -4.0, 259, 285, 197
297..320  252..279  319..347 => 3.2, 278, 265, 323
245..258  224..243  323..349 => -3.2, 192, 271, 334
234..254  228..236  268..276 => -3.0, 180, 241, 278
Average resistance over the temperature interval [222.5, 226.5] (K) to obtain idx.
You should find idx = 168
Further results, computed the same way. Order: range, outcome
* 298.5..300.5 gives 235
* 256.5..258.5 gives 283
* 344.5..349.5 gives 380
